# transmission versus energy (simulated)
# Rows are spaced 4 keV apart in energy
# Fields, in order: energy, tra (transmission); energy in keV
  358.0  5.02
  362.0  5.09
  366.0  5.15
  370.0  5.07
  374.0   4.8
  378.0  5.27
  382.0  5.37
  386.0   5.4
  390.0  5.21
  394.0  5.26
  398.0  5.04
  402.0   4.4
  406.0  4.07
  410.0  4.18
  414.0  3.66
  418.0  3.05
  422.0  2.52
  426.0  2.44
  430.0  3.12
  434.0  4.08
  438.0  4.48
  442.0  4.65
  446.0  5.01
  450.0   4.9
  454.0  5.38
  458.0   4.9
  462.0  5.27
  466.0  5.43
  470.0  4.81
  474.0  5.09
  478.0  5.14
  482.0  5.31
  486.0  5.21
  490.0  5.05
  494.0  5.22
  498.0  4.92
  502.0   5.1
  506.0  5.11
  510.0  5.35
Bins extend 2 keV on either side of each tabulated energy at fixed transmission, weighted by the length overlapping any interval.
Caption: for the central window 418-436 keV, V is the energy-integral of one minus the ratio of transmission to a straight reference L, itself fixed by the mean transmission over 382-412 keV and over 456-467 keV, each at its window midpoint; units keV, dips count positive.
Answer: 7.05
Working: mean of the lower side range 4.83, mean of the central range 3.04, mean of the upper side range 5.18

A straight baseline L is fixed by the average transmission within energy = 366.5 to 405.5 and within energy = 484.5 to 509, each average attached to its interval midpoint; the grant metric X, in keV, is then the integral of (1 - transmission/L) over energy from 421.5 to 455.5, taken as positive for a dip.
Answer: 6.48 keV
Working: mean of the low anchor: 5.05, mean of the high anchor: 5.11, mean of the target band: 4.11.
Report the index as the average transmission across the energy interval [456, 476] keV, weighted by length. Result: 5.1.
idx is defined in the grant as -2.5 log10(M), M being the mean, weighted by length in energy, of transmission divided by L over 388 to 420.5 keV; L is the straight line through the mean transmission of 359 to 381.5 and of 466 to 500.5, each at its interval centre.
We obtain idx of 0.18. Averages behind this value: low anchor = 5.09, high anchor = 5.11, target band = 4.33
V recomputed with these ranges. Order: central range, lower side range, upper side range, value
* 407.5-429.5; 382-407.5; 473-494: 8.0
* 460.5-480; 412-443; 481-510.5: -2.8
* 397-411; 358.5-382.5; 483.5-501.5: 1.9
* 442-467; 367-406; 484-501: -0.1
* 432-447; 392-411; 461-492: 1.1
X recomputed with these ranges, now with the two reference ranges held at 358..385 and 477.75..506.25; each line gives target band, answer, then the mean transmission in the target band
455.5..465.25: 0.0 keV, 5.14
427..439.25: 3.3 keV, 3.74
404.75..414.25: 2.1 keV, 4.02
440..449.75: 0.5 keV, 4.84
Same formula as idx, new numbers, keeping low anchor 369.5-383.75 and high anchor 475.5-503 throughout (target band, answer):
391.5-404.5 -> 0.054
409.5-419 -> 0.384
